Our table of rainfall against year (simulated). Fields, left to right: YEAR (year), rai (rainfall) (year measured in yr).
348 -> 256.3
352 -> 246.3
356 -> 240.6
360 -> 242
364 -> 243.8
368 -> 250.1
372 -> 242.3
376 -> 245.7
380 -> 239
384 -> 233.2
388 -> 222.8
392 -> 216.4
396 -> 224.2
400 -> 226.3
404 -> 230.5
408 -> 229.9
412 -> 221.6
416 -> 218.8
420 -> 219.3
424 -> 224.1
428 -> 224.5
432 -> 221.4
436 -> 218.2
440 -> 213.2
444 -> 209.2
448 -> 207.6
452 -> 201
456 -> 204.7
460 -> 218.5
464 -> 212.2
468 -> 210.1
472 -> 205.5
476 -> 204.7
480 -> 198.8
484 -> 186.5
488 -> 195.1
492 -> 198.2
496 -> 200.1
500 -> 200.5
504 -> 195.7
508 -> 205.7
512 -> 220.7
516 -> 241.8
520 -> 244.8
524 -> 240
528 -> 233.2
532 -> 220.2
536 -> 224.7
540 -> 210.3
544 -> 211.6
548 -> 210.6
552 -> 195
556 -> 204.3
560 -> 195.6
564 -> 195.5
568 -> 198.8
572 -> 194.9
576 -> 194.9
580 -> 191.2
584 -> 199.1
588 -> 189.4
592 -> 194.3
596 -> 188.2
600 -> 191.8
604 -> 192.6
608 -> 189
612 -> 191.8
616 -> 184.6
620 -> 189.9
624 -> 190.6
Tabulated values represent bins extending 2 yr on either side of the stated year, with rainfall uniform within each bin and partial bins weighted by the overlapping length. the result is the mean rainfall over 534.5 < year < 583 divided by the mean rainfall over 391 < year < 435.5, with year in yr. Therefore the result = 0.90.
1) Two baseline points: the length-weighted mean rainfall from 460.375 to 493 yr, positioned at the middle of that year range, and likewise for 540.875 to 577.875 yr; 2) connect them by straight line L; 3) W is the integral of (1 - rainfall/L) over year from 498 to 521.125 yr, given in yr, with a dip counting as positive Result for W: -1.8 yr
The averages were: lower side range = 202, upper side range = 200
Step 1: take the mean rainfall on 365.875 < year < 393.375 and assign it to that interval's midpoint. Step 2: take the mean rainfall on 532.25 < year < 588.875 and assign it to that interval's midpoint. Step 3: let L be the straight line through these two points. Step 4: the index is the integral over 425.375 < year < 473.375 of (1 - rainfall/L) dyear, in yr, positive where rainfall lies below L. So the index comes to 2.3 yr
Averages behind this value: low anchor 236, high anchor 202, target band 212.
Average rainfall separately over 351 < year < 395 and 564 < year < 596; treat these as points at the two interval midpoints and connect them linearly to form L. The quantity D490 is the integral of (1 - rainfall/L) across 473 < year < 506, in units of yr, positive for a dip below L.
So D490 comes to 2.4 yr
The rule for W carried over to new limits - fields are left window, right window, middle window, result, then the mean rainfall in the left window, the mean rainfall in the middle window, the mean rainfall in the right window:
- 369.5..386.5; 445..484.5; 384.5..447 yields 0.97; 240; 221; 206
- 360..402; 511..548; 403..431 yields 1.09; 235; 224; 227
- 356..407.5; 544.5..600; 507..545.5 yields -3.78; 235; 226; 197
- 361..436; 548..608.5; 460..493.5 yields 1.89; 230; 202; 195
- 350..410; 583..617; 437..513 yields 4.13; 236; 205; 191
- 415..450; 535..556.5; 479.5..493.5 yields 1.27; 217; 194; 209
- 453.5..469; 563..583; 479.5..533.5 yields -2.32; 211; 213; 195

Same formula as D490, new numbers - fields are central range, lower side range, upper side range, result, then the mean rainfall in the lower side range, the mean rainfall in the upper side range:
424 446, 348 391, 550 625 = 0.8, 241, 193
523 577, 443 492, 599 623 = -3.6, 204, 190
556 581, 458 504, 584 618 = -0.3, 202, 191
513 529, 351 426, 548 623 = -2.5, 232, 194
